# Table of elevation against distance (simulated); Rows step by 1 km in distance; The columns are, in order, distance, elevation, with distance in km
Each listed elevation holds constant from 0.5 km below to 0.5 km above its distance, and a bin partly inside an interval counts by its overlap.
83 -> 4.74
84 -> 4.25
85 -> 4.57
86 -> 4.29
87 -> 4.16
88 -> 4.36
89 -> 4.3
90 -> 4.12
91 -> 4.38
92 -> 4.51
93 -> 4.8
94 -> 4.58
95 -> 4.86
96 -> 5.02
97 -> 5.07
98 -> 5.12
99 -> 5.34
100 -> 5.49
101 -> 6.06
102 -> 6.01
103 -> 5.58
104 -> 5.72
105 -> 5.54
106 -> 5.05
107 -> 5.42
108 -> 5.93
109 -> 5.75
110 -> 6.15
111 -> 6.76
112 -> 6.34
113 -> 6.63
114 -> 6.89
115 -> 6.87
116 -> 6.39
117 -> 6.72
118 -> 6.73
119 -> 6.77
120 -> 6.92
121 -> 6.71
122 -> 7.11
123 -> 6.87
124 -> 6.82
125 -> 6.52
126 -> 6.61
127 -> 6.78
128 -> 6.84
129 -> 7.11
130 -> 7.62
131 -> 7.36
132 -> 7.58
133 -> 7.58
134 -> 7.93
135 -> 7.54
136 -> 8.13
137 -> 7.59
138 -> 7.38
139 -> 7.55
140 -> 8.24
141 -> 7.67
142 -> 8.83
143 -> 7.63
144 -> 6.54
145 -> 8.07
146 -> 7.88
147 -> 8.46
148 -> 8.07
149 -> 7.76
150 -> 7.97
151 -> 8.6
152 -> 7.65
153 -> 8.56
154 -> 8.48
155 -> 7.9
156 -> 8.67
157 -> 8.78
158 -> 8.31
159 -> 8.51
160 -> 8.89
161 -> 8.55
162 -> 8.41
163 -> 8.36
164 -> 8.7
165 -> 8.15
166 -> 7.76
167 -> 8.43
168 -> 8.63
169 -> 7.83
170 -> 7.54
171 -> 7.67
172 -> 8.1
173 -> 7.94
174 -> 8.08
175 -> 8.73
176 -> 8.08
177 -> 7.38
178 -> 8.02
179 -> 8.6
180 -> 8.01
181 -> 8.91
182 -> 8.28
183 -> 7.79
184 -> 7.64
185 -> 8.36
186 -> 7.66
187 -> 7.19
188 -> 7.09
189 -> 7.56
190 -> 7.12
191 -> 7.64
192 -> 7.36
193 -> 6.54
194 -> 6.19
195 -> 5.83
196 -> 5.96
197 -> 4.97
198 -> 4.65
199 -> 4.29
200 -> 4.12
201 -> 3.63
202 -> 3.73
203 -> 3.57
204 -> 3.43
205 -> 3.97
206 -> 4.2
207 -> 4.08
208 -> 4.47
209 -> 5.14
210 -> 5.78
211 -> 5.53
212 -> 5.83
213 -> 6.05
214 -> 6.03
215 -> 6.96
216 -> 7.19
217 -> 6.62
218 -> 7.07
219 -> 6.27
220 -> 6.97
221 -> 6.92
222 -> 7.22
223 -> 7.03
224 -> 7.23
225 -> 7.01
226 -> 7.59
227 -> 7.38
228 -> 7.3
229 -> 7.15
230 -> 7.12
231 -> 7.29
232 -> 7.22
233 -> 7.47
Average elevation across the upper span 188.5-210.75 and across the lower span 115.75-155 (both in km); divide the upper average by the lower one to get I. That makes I 0.69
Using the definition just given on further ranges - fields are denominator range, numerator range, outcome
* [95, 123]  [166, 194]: 1.29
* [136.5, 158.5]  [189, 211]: 0.64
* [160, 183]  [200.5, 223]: 0.67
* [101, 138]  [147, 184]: 1.23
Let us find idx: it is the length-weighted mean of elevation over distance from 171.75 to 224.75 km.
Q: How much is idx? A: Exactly 6.47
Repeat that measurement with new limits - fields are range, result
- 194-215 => 4.85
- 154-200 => 7.64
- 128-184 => 8.04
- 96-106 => 5.5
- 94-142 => 6.57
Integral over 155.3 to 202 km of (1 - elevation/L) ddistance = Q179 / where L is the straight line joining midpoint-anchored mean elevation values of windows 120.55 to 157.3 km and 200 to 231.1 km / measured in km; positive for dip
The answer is -4.52 km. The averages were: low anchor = 7.65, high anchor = 5.95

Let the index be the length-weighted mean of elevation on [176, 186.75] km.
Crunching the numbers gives 8.05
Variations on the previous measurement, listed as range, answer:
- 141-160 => 8.16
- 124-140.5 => 7.38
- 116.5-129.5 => 6.81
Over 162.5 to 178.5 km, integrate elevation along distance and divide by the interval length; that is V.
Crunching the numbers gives 8.09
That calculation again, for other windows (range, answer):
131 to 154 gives 7.88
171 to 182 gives 8.17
